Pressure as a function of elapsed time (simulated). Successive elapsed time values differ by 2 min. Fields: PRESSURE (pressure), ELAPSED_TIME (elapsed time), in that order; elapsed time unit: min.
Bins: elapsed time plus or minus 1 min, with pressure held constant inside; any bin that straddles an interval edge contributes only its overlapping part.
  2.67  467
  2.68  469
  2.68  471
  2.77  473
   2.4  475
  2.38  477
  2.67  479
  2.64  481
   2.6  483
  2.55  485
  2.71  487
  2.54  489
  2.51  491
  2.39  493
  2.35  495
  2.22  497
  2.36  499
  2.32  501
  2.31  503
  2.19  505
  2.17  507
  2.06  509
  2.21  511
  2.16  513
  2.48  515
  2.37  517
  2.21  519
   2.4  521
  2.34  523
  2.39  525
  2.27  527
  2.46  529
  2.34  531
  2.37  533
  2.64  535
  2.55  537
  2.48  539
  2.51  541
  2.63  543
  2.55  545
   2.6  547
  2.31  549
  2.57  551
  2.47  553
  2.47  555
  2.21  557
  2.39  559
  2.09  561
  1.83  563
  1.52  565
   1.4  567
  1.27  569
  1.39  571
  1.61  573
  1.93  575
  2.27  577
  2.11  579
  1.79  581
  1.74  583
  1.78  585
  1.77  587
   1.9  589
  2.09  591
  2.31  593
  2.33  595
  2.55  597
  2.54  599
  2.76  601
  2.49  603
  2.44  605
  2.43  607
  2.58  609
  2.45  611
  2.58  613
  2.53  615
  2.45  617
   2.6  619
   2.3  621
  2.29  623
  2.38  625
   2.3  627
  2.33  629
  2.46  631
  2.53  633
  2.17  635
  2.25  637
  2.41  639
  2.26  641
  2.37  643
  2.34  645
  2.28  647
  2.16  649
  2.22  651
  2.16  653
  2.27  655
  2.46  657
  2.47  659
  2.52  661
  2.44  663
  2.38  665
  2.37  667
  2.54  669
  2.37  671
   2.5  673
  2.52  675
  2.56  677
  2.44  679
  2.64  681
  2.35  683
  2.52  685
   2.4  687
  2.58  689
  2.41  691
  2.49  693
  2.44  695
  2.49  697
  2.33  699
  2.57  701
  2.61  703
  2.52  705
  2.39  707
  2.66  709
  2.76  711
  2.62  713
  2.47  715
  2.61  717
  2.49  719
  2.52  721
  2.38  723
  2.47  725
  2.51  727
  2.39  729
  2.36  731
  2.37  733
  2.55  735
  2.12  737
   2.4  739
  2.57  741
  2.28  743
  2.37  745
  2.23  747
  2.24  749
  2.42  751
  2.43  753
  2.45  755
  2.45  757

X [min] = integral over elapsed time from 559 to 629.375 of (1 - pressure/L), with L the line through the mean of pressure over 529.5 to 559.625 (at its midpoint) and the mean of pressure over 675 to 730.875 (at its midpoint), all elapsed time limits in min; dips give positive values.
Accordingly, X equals 9.5 min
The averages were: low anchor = 2.47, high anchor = 2.5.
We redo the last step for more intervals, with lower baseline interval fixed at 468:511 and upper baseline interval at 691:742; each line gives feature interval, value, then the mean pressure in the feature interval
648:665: 0.91 min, 2.34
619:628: 0.43 min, 2.35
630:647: 0.86 min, 2.34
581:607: 2.61 min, 2.22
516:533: 0.72 min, 2.35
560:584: 6.97 min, 1.75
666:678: -0.01 min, 2.48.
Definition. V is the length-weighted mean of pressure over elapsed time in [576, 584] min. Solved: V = 1.98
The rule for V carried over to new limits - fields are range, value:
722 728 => 2.45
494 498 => 2.29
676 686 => 2.5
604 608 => 2.44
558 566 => 1.96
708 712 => 2.71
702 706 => 2.56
